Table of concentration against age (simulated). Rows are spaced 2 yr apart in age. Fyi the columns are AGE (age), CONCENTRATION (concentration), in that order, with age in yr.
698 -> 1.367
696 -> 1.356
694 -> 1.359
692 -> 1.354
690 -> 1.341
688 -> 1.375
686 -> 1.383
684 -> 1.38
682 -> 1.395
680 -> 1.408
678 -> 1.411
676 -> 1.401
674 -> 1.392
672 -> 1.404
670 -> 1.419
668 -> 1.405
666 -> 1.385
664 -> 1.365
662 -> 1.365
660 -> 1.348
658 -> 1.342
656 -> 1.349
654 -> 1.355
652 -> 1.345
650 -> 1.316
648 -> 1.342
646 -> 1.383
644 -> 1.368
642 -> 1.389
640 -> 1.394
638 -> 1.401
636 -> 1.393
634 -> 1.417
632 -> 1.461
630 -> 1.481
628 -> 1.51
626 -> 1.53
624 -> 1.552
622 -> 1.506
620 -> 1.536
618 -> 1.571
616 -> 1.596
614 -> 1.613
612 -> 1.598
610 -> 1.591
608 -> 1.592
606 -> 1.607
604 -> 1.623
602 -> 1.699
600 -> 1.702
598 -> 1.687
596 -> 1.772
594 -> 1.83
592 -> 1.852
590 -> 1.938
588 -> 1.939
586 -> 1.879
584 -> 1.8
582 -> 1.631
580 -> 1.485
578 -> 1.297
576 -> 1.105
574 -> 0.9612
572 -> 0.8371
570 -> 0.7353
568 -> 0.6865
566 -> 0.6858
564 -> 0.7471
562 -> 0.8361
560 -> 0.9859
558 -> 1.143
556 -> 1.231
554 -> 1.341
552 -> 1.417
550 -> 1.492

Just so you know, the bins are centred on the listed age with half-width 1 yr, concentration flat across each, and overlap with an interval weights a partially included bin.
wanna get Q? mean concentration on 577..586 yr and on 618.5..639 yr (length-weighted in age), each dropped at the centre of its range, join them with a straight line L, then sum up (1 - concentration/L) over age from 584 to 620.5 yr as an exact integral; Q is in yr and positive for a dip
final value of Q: -3.9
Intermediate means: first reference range 1.59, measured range 1.71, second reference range 1.48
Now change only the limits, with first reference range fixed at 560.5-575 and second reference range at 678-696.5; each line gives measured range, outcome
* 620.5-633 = -5.0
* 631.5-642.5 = -2.7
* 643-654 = -1.5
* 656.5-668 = -1.0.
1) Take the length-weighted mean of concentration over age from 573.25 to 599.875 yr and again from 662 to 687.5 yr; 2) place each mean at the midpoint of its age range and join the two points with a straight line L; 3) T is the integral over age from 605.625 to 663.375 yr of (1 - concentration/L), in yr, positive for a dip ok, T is 2.0 yr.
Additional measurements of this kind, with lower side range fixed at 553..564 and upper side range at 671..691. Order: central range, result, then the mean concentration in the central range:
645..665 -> -0.4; 1.35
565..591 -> -4.0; 1.31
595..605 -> -4.4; 1.7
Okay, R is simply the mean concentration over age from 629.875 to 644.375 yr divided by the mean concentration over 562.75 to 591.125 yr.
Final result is 1.1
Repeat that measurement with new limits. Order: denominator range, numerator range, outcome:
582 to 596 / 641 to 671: 0.74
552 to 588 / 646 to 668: 1.16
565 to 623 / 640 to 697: 0.92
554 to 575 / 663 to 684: 1.54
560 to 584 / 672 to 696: 1.34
